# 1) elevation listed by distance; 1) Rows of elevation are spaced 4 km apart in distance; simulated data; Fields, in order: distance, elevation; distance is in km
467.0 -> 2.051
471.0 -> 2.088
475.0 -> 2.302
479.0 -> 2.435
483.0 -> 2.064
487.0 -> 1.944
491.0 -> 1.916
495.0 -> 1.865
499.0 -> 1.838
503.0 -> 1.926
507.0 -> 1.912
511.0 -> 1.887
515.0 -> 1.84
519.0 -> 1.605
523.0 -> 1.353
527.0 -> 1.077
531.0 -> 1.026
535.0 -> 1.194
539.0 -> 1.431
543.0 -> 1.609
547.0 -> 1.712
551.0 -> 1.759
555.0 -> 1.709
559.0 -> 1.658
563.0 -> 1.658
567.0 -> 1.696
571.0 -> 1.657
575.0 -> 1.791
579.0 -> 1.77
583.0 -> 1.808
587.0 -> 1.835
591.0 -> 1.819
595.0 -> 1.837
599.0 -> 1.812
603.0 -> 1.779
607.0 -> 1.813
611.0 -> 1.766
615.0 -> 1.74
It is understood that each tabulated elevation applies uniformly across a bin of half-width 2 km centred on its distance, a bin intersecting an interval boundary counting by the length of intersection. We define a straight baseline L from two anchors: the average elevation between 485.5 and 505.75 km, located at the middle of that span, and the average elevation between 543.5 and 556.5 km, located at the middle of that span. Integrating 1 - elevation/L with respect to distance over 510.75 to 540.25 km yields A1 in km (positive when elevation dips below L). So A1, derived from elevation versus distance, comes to 6.58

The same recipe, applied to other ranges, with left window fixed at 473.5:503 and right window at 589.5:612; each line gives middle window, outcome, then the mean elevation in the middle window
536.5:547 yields 2.1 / 1.54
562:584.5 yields 1.6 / 1.73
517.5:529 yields 3.7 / 1.33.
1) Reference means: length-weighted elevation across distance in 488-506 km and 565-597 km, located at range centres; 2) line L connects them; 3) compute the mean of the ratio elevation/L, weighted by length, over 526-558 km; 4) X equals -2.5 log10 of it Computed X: 0.25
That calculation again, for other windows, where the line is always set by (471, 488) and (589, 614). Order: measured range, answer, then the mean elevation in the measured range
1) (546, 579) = 0.13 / 1.71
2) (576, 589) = 0.03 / 1.8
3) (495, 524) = 0.17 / 1.79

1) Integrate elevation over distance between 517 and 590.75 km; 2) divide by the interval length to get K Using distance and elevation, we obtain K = 1.58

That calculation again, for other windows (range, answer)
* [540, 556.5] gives 1.68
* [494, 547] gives 1.58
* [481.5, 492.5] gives 1.97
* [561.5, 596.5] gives 1.76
